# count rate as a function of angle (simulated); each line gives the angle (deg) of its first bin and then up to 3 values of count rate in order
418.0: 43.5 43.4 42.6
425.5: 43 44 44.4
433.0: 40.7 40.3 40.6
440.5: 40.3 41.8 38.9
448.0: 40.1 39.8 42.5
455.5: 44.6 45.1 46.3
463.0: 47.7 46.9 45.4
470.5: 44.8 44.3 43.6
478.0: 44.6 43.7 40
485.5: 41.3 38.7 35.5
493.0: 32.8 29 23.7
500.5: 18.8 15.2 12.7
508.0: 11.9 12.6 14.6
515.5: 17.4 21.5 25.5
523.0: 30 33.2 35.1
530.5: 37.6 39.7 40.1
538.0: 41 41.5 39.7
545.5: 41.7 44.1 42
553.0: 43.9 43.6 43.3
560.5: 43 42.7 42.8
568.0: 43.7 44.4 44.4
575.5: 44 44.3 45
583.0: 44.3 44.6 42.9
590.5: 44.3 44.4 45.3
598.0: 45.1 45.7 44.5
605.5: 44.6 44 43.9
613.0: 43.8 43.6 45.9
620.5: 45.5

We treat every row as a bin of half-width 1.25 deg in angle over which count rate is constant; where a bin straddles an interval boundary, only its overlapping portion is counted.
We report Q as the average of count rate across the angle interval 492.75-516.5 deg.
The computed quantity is 18.3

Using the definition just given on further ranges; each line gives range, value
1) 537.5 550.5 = 41.7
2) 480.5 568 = 33.1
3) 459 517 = 32.7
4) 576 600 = 44.5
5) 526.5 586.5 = 42.3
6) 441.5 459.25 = 41.8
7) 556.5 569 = 43.1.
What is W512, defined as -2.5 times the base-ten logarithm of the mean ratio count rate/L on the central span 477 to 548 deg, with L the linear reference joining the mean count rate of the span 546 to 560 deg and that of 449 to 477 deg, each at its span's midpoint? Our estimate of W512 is 0.38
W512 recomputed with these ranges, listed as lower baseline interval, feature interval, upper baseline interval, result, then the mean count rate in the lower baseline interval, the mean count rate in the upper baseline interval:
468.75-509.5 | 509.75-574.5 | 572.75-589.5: 0.084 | 32.6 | 44.2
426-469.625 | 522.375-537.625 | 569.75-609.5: 0.199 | 42.9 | 44.5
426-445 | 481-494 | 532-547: 0.084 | 41.7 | 40.7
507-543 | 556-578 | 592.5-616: -0.169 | 29.2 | 44.5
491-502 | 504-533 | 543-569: 0.376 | 26.5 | 42.9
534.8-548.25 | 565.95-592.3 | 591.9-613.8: -0.022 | 41.2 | 44.6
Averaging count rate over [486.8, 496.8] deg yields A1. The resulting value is 33.9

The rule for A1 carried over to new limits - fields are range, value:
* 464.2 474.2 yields 45.4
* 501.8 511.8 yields 13.1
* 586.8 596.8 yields 44.2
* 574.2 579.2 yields 44.2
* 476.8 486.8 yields 42.4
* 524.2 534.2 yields 36.4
